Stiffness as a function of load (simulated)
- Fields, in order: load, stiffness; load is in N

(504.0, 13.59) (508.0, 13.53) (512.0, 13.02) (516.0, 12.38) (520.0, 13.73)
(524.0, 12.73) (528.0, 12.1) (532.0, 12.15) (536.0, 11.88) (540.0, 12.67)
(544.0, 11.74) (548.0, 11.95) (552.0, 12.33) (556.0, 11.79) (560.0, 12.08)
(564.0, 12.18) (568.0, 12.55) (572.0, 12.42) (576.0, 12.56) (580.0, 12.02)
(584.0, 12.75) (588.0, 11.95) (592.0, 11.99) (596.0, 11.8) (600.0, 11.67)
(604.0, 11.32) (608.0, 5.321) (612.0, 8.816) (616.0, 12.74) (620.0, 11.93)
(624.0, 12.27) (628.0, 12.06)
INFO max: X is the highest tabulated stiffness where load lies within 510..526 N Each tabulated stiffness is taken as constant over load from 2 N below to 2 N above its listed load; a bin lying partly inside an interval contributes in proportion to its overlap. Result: 13.73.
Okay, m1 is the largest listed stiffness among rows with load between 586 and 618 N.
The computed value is 12.74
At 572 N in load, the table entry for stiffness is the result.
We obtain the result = 12.42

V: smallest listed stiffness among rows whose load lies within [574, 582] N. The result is 12.02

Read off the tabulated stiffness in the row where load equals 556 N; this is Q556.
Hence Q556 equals 11.79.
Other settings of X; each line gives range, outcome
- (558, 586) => 12.75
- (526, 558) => 12.67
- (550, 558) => 12.33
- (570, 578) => 12.56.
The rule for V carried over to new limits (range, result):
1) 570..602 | 11.67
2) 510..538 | 11.88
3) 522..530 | 12.1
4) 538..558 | 11.74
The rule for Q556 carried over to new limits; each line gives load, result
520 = 13.73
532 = 12.15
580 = 12.02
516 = 12.38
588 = 11.95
